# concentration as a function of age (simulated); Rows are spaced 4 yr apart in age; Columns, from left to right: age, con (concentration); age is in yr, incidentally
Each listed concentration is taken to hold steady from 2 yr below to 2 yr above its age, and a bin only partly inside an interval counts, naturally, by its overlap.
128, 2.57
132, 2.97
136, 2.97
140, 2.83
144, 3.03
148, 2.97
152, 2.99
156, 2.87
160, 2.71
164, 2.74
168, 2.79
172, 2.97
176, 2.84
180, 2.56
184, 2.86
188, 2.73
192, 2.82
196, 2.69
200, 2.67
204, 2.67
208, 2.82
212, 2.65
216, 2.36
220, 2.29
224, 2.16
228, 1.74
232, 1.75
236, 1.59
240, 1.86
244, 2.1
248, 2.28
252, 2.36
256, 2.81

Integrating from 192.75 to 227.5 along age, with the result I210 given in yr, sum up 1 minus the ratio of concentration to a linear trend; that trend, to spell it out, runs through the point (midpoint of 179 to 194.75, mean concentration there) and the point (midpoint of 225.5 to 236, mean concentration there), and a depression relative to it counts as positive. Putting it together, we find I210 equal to -4.8 yr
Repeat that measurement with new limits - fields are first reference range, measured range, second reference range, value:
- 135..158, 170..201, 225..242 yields -4.7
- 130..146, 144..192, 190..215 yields 0.1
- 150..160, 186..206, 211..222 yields -1.1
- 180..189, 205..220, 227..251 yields -1.6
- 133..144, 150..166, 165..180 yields 0.2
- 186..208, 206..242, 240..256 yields 5.2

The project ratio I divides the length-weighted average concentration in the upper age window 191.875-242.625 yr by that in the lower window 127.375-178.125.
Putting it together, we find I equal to 0.80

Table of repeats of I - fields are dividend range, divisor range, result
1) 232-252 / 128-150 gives 0.68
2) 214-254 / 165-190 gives 0.73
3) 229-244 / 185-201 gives 0.65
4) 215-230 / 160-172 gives 0.76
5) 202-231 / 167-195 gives 0.85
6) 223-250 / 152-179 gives 0.68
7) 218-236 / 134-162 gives 0.67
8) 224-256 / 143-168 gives 0.70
